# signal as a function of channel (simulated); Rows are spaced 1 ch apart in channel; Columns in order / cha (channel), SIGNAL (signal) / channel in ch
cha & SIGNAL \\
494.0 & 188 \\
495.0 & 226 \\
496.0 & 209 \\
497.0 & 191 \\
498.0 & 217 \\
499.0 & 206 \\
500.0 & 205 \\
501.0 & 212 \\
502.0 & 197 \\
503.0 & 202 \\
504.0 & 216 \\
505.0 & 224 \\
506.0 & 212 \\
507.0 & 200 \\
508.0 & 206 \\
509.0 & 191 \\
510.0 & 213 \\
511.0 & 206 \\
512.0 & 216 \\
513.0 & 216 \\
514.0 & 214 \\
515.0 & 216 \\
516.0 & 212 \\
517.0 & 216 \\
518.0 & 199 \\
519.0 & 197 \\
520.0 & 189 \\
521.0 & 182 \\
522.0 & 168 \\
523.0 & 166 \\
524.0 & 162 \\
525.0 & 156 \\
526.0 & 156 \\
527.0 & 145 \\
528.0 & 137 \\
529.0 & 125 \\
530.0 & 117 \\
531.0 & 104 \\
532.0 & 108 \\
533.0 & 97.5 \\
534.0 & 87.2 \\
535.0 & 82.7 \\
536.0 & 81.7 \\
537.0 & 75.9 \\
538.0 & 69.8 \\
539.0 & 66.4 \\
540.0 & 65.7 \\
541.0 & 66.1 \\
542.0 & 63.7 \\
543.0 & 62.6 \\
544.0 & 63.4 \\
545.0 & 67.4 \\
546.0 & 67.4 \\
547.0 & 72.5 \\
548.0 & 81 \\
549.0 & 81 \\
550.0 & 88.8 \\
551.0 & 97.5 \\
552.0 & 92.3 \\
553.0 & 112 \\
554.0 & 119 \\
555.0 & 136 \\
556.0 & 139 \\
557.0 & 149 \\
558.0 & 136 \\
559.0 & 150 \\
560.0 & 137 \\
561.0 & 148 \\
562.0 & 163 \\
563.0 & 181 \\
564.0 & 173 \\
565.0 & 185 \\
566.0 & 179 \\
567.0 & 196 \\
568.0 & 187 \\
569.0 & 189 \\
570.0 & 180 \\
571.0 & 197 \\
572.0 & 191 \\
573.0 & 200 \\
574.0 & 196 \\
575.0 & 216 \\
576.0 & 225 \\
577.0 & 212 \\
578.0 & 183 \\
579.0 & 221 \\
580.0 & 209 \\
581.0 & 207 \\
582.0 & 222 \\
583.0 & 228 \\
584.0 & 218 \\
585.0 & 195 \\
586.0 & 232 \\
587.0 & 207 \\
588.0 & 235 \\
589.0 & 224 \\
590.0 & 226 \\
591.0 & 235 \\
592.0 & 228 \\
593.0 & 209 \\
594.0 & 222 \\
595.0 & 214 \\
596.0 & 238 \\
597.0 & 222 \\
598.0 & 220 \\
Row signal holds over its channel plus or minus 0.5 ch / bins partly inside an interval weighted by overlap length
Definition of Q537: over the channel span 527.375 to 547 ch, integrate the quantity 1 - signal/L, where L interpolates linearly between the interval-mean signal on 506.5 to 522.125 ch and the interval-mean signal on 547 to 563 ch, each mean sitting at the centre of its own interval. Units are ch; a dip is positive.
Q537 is 9.2 ch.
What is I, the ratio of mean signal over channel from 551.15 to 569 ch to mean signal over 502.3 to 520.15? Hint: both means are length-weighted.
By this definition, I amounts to 0.73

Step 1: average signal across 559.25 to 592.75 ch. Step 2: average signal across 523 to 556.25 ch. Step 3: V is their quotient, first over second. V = 2.02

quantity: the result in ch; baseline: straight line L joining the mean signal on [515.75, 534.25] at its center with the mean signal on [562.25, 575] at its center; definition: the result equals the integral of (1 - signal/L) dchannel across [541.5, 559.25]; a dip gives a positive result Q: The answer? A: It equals 7.8 ch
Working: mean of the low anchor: 154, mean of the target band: 98.1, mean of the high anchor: 188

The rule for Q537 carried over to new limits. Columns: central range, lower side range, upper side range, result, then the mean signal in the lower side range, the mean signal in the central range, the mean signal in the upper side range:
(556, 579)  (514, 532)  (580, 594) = 2.7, 167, 181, 220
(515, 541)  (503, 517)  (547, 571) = 7.5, 211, 135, 143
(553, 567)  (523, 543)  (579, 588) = 1.0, 104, 154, 216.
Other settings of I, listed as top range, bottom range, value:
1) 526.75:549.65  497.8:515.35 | 0.41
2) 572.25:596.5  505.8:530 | 1.17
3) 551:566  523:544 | 1.41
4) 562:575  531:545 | 2.44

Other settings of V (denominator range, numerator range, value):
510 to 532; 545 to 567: 0.73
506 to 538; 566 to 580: 1.23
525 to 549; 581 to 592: 2.44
